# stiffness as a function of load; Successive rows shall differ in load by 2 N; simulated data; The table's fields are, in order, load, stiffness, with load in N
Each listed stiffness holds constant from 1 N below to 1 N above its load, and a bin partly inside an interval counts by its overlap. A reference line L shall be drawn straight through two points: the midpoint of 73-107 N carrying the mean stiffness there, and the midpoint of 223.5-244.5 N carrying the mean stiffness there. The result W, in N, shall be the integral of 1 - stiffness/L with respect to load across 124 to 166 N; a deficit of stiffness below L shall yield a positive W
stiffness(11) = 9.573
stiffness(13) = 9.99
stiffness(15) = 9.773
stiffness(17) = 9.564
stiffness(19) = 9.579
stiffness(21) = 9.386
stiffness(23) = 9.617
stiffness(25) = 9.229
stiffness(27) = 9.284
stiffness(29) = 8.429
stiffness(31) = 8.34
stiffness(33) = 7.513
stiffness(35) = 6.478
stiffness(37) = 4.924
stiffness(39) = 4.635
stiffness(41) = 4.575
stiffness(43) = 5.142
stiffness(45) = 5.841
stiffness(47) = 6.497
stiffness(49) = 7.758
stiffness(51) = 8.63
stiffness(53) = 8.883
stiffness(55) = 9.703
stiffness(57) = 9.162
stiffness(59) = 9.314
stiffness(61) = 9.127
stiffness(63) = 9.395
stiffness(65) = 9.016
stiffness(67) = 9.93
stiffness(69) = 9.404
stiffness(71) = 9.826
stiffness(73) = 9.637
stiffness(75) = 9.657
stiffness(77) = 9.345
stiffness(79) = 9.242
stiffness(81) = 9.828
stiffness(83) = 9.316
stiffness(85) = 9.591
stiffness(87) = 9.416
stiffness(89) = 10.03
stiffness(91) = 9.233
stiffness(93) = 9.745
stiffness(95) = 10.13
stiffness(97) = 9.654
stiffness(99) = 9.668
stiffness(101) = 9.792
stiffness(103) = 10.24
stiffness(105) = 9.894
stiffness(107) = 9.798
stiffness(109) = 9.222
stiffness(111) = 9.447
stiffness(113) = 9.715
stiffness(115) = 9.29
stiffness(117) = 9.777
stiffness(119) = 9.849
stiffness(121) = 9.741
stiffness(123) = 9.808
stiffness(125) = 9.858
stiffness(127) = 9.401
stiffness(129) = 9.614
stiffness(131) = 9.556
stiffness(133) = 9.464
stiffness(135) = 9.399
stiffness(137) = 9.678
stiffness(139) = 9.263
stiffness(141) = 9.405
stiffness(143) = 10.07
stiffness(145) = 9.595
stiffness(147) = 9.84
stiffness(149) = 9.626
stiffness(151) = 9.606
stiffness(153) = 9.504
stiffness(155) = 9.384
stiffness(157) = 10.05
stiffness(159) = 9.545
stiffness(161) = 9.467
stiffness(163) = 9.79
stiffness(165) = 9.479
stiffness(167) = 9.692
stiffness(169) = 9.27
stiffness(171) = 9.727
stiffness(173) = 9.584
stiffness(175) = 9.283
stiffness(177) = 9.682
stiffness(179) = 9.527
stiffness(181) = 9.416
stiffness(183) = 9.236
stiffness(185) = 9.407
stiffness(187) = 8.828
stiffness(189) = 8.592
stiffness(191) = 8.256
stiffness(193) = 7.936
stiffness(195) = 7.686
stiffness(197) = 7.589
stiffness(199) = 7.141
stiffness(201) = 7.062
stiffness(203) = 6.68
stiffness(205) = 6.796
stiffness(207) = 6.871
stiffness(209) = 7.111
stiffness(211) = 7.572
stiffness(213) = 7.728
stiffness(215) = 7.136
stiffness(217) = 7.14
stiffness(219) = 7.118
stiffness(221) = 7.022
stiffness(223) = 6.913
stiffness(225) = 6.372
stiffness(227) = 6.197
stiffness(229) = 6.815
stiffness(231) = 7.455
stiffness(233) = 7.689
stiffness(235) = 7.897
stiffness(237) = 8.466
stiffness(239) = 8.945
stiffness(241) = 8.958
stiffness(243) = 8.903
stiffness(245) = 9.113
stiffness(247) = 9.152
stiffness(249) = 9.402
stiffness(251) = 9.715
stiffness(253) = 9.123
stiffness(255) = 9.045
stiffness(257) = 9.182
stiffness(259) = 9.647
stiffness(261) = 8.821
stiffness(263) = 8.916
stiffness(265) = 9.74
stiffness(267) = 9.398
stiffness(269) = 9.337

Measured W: -3.1 N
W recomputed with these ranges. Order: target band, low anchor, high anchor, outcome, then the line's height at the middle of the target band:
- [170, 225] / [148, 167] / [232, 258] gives 7.62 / 9.28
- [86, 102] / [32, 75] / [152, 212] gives -3.05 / 8.16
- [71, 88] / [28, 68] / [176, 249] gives -3.99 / 7.71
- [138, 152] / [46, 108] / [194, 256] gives -1.60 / 8.64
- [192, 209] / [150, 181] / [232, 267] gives 3.86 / 9.33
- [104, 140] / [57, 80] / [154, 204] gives -1.68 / 9.17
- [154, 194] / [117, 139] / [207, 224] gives -4.59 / 8.35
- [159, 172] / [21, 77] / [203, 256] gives -2.61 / 7.97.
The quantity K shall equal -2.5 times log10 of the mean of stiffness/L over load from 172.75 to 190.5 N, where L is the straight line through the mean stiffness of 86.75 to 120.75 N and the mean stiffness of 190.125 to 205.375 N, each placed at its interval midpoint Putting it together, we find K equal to -0.18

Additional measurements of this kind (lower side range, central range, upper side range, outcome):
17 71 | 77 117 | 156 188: -0.11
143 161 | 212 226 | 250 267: 0.31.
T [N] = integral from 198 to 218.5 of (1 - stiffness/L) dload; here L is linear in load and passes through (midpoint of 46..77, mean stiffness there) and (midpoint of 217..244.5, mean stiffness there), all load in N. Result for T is 1.8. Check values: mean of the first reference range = 9.07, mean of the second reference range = 7.61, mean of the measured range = 7.12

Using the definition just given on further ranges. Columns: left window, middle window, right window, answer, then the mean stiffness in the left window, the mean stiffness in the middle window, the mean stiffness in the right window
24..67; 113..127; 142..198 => -1.67 N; 7.76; 9.7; 9.27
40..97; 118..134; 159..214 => -1.80 N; 8.85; 9.66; 8.52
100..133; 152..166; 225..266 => -0.42 N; 9.68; 9.6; 8.6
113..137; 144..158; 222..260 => -0.48 N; 9.62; 9.66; 8.37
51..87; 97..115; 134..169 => -0.38 N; 9.41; 9.69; 9.6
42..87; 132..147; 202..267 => -1.89 N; 8.84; 9.57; 8.07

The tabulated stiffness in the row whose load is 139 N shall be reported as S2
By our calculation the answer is 9.263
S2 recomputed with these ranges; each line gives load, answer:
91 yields 9.233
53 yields 8.883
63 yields 9.395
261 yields 8.821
